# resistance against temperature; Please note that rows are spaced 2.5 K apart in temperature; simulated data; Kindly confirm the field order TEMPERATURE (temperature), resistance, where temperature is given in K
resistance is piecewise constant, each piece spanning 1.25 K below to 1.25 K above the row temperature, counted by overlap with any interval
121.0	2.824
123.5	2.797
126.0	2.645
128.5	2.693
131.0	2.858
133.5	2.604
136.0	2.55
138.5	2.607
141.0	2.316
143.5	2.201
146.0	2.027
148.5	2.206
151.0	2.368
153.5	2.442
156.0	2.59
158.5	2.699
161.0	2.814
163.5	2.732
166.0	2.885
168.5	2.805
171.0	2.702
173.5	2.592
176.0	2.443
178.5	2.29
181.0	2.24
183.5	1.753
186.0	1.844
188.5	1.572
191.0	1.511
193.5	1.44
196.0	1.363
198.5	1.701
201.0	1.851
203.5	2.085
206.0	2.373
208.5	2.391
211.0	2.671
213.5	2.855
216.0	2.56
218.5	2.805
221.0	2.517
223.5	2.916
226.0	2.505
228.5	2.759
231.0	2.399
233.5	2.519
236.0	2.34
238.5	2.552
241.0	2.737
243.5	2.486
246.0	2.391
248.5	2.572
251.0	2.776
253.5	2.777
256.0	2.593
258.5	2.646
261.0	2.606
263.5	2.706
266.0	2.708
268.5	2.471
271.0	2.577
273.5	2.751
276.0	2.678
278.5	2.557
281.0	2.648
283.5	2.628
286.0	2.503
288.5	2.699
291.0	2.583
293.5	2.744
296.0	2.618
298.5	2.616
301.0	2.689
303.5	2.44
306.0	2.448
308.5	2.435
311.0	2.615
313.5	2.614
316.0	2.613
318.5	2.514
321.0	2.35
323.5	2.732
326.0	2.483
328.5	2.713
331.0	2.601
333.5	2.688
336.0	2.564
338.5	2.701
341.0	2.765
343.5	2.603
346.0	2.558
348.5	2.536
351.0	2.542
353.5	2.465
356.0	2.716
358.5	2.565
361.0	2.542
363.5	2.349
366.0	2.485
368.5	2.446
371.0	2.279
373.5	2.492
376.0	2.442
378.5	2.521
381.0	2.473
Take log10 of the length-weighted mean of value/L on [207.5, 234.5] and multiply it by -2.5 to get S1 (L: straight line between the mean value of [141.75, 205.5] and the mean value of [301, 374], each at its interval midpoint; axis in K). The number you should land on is -0.14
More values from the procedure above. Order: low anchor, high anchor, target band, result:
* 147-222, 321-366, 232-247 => -0.05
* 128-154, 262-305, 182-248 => 0.12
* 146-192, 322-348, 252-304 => -0.04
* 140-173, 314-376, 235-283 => -0.03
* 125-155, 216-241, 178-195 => 0.38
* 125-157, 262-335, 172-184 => 0.09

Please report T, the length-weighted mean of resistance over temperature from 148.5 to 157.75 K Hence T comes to 2.44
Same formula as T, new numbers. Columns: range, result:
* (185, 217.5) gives 2.02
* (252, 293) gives 2.64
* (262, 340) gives 2.6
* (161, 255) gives 2.38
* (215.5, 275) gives 2.61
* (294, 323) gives 2.55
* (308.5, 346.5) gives 2.6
